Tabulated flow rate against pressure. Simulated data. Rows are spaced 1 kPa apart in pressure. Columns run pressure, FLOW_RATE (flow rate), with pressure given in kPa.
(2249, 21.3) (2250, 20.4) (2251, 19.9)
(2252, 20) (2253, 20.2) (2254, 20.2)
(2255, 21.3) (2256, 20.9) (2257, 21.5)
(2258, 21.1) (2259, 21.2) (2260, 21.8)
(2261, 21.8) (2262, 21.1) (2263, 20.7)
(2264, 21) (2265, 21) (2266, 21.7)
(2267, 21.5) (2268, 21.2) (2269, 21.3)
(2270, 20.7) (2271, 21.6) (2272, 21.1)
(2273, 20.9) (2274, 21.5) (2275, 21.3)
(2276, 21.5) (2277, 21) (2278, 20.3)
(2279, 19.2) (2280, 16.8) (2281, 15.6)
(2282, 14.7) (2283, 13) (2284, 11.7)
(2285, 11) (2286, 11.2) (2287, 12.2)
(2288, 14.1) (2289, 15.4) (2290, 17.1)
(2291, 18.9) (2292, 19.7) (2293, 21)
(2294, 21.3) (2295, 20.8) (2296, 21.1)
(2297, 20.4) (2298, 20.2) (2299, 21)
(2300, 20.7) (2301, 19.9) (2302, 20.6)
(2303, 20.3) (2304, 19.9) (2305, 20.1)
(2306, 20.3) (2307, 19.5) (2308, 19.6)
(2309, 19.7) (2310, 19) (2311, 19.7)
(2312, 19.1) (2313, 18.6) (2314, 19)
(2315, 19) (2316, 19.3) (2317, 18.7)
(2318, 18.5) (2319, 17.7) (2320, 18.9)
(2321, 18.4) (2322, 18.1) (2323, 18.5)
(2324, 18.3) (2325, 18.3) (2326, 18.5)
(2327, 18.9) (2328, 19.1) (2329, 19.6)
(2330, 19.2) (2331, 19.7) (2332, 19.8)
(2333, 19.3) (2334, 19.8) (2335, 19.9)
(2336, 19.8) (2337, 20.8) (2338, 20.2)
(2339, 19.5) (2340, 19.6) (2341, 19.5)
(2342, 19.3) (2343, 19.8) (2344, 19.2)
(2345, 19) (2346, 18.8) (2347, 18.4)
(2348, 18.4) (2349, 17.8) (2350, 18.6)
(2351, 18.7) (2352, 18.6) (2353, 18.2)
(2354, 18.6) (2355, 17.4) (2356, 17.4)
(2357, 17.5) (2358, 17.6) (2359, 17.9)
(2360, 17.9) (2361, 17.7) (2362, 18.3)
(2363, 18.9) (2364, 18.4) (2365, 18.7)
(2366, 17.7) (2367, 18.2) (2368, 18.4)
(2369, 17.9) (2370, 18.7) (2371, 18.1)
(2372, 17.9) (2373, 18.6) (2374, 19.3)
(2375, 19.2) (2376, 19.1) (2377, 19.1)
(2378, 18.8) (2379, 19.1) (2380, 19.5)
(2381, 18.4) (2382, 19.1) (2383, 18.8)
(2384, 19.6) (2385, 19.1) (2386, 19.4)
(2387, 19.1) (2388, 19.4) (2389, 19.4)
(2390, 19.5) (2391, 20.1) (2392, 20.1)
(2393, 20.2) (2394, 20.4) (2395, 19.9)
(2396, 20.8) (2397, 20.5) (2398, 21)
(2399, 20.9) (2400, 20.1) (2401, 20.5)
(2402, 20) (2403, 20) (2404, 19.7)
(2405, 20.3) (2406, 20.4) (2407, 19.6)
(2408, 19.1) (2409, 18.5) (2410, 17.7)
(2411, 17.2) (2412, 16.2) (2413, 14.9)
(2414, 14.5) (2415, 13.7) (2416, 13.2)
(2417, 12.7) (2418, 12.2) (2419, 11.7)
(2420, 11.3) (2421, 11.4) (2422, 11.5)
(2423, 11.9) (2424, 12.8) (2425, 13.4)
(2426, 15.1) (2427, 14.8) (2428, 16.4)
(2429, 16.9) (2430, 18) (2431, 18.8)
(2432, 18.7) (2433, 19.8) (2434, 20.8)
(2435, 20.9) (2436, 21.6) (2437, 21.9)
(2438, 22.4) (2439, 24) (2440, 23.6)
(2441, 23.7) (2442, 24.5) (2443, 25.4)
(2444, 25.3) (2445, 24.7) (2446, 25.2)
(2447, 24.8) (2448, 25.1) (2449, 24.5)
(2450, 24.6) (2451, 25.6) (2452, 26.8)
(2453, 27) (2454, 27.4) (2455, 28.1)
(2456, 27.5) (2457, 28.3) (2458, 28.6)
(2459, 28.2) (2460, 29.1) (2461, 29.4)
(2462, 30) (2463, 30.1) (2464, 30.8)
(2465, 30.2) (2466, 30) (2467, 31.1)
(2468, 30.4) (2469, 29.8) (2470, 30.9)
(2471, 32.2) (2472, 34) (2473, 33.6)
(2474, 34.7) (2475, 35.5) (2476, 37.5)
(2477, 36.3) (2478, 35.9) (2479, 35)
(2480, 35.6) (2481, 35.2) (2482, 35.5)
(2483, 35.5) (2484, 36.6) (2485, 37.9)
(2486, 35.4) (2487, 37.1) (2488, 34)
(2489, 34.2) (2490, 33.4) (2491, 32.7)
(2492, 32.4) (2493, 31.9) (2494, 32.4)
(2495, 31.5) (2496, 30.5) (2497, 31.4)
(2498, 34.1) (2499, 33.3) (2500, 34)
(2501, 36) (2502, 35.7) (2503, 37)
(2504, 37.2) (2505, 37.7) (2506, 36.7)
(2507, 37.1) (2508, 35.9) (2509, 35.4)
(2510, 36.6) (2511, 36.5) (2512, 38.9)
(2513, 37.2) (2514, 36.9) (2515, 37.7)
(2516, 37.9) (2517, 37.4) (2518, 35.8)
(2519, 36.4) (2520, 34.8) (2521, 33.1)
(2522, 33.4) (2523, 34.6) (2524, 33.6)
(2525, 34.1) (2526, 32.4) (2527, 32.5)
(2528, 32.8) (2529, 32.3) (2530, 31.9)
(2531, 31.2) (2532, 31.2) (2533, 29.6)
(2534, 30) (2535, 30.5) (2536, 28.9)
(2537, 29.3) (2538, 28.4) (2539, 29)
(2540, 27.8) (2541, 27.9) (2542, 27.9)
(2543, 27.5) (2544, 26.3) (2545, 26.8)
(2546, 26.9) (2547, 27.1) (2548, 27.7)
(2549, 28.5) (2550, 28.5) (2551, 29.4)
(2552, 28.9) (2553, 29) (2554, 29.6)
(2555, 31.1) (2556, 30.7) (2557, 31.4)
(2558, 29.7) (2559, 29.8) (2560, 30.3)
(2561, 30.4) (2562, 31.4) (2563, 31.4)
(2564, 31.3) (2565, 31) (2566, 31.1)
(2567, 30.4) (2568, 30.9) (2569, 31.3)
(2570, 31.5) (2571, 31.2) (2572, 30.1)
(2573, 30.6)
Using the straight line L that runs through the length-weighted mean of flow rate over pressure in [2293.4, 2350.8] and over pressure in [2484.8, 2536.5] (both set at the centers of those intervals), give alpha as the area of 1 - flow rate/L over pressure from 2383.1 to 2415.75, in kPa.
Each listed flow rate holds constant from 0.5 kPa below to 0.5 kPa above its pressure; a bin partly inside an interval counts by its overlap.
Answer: 8.2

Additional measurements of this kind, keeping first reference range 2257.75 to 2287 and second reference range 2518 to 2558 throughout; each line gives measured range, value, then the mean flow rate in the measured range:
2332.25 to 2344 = 1.16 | 19.7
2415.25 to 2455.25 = 9.61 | 19.9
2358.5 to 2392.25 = 6.75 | 18.8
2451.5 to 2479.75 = -3.83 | 31.1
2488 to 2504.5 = -2.88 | 33.6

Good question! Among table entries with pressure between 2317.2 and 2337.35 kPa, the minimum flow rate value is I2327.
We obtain 17.7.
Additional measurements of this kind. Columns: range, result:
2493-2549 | 26.3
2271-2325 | 11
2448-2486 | 24.5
